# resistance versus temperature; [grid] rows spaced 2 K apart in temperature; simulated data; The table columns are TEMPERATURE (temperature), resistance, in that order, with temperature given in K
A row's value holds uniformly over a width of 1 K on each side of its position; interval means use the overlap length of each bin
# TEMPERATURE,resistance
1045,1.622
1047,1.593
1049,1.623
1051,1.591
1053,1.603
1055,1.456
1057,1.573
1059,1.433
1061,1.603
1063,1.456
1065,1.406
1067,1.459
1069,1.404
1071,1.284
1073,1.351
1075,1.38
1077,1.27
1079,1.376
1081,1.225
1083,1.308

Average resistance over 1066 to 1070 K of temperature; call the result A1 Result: 1.43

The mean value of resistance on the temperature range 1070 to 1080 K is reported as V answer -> 1.33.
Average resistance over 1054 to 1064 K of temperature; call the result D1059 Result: 1.5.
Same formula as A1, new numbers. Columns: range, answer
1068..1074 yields 1.35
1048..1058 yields 1.57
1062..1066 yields 1.43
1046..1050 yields 1.61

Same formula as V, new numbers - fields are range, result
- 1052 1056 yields 1.53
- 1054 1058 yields 1.51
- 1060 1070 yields 1.47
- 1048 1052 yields 1.61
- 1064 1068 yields 1.43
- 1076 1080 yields 1.32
